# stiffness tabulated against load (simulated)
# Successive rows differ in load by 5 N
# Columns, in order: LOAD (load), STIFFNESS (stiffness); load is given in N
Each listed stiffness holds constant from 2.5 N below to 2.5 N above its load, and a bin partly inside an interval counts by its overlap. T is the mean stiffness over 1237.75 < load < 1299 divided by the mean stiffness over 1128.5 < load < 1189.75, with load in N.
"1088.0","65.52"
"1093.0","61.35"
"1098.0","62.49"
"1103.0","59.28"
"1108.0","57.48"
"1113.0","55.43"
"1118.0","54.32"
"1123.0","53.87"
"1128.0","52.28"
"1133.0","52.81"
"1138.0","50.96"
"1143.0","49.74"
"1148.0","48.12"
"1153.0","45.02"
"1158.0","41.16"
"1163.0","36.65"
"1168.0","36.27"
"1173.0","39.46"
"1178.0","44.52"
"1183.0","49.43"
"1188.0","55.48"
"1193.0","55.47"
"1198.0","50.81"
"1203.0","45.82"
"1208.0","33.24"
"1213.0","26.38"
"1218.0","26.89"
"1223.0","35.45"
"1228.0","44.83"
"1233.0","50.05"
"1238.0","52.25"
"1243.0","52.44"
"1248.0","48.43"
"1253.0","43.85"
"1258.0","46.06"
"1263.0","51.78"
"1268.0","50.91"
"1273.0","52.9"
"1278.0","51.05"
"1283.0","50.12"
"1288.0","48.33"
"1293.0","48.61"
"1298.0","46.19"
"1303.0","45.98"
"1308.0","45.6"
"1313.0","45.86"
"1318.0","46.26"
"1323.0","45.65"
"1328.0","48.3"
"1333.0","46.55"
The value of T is 1.1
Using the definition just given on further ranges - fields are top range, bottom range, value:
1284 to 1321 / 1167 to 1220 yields 1.10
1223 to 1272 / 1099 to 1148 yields 0.90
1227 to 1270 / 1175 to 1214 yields 1.07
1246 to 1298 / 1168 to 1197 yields 1.02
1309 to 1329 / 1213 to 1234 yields 1.25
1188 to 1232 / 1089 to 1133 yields 0.72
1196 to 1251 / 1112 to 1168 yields 0.88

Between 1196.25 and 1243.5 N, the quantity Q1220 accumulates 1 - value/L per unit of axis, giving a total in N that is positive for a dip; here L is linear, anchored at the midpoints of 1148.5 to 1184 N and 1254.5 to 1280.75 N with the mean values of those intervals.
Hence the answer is 5.24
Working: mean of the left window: 41.8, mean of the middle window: 41.2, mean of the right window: 50.3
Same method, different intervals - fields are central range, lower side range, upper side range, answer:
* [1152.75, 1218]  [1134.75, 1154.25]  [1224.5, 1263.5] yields 8.4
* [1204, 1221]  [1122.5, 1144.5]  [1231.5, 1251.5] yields 6.8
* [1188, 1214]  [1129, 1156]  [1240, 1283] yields 2.6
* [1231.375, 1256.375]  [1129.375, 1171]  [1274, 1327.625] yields -1.4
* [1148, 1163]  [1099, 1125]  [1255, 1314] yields 3.2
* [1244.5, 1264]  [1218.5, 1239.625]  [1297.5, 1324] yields -1.4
